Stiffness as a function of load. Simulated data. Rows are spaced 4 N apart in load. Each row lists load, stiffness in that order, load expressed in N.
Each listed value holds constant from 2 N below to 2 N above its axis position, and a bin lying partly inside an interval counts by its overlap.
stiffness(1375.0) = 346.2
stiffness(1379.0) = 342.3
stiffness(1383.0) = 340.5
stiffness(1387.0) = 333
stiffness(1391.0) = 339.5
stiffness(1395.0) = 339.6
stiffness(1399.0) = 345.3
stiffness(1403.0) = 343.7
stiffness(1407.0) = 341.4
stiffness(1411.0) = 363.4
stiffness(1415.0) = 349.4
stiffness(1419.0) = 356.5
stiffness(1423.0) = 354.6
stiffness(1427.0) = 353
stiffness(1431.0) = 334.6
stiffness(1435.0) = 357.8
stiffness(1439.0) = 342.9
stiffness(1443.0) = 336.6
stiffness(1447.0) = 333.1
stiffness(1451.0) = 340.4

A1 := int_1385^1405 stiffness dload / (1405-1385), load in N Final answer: 340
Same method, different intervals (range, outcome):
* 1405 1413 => 352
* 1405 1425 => 353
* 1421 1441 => 349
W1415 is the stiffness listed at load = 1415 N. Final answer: 349.4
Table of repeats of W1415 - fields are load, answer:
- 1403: 343.7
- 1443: 336.6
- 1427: 353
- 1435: 357.8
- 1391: 339.5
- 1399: 345.3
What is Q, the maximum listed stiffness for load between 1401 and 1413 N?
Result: 363.4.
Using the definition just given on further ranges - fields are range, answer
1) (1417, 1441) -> 357.8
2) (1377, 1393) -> 342.3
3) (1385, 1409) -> 345.3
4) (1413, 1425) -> 356.5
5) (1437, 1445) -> 342.9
